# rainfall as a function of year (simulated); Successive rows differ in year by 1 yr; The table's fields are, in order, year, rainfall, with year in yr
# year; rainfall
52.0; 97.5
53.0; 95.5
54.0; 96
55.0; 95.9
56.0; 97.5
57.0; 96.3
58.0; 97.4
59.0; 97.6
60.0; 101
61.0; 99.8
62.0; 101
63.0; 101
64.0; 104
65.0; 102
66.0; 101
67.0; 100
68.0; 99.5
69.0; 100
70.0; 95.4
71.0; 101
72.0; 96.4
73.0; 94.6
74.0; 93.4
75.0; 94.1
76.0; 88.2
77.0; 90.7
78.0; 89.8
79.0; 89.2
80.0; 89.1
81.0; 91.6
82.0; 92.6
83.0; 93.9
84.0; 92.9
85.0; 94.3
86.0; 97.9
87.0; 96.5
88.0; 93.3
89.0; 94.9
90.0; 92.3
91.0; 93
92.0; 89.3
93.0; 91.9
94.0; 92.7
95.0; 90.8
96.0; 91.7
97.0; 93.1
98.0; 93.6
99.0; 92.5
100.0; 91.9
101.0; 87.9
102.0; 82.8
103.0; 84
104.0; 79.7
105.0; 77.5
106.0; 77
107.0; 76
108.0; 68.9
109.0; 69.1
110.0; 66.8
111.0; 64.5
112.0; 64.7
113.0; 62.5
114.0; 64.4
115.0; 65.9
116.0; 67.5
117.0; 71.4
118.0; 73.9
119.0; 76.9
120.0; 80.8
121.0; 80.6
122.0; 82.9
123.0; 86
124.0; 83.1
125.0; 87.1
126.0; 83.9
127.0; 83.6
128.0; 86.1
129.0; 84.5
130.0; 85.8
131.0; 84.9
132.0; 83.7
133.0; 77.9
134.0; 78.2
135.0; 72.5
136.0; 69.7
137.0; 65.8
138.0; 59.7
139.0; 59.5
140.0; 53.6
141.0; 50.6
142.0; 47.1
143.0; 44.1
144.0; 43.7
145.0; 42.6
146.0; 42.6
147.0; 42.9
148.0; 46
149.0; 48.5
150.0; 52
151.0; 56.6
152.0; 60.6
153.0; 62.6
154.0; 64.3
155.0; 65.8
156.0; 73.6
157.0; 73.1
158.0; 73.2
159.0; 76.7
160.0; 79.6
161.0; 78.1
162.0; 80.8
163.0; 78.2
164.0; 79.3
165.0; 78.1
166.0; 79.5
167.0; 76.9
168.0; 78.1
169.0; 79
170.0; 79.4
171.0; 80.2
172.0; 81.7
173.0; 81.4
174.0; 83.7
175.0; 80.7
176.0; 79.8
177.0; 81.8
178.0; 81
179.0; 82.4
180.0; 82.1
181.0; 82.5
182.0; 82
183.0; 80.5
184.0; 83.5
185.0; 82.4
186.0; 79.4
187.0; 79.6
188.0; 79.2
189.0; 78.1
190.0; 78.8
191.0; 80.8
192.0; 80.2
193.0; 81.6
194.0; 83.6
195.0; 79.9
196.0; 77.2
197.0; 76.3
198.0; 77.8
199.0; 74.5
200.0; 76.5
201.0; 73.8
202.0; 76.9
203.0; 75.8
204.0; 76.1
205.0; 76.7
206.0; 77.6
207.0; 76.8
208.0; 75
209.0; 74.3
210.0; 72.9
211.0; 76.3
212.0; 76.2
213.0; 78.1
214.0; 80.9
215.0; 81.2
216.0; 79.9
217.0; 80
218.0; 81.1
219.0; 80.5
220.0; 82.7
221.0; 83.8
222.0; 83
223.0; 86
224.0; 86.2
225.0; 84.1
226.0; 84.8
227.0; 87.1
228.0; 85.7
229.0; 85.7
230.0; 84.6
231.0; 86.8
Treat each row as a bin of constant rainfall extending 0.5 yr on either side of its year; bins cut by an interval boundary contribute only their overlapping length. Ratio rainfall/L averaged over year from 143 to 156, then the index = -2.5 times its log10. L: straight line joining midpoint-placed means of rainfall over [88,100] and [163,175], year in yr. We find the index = 0.49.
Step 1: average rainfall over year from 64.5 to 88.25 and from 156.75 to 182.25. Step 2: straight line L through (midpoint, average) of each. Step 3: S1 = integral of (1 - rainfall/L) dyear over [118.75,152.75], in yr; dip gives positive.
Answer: 7.3 yr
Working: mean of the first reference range 94.9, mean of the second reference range 79.6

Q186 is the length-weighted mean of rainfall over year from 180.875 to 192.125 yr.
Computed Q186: 80.5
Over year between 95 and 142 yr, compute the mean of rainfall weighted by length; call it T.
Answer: 76.5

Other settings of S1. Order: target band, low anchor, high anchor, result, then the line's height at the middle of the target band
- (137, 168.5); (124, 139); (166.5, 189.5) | 6.57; 79.4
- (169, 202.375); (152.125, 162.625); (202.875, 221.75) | -2.02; 75.5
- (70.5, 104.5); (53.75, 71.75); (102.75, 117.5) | -3.20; 84.2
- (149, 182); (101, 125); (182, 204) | 0.90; 77.5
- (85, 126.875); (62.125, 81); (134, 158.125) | -2.14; 78.2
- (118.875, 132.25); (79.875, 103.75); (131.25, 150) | -3.14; 68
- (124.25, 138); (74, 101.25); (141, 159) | -2.61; 66.8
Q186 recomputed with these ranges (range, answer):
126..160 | 64.5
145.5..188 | 73.6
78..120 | 83.5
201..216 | 76.8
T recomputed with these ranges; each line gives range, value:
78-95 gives 92.7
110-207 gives 73.3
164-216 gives 79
